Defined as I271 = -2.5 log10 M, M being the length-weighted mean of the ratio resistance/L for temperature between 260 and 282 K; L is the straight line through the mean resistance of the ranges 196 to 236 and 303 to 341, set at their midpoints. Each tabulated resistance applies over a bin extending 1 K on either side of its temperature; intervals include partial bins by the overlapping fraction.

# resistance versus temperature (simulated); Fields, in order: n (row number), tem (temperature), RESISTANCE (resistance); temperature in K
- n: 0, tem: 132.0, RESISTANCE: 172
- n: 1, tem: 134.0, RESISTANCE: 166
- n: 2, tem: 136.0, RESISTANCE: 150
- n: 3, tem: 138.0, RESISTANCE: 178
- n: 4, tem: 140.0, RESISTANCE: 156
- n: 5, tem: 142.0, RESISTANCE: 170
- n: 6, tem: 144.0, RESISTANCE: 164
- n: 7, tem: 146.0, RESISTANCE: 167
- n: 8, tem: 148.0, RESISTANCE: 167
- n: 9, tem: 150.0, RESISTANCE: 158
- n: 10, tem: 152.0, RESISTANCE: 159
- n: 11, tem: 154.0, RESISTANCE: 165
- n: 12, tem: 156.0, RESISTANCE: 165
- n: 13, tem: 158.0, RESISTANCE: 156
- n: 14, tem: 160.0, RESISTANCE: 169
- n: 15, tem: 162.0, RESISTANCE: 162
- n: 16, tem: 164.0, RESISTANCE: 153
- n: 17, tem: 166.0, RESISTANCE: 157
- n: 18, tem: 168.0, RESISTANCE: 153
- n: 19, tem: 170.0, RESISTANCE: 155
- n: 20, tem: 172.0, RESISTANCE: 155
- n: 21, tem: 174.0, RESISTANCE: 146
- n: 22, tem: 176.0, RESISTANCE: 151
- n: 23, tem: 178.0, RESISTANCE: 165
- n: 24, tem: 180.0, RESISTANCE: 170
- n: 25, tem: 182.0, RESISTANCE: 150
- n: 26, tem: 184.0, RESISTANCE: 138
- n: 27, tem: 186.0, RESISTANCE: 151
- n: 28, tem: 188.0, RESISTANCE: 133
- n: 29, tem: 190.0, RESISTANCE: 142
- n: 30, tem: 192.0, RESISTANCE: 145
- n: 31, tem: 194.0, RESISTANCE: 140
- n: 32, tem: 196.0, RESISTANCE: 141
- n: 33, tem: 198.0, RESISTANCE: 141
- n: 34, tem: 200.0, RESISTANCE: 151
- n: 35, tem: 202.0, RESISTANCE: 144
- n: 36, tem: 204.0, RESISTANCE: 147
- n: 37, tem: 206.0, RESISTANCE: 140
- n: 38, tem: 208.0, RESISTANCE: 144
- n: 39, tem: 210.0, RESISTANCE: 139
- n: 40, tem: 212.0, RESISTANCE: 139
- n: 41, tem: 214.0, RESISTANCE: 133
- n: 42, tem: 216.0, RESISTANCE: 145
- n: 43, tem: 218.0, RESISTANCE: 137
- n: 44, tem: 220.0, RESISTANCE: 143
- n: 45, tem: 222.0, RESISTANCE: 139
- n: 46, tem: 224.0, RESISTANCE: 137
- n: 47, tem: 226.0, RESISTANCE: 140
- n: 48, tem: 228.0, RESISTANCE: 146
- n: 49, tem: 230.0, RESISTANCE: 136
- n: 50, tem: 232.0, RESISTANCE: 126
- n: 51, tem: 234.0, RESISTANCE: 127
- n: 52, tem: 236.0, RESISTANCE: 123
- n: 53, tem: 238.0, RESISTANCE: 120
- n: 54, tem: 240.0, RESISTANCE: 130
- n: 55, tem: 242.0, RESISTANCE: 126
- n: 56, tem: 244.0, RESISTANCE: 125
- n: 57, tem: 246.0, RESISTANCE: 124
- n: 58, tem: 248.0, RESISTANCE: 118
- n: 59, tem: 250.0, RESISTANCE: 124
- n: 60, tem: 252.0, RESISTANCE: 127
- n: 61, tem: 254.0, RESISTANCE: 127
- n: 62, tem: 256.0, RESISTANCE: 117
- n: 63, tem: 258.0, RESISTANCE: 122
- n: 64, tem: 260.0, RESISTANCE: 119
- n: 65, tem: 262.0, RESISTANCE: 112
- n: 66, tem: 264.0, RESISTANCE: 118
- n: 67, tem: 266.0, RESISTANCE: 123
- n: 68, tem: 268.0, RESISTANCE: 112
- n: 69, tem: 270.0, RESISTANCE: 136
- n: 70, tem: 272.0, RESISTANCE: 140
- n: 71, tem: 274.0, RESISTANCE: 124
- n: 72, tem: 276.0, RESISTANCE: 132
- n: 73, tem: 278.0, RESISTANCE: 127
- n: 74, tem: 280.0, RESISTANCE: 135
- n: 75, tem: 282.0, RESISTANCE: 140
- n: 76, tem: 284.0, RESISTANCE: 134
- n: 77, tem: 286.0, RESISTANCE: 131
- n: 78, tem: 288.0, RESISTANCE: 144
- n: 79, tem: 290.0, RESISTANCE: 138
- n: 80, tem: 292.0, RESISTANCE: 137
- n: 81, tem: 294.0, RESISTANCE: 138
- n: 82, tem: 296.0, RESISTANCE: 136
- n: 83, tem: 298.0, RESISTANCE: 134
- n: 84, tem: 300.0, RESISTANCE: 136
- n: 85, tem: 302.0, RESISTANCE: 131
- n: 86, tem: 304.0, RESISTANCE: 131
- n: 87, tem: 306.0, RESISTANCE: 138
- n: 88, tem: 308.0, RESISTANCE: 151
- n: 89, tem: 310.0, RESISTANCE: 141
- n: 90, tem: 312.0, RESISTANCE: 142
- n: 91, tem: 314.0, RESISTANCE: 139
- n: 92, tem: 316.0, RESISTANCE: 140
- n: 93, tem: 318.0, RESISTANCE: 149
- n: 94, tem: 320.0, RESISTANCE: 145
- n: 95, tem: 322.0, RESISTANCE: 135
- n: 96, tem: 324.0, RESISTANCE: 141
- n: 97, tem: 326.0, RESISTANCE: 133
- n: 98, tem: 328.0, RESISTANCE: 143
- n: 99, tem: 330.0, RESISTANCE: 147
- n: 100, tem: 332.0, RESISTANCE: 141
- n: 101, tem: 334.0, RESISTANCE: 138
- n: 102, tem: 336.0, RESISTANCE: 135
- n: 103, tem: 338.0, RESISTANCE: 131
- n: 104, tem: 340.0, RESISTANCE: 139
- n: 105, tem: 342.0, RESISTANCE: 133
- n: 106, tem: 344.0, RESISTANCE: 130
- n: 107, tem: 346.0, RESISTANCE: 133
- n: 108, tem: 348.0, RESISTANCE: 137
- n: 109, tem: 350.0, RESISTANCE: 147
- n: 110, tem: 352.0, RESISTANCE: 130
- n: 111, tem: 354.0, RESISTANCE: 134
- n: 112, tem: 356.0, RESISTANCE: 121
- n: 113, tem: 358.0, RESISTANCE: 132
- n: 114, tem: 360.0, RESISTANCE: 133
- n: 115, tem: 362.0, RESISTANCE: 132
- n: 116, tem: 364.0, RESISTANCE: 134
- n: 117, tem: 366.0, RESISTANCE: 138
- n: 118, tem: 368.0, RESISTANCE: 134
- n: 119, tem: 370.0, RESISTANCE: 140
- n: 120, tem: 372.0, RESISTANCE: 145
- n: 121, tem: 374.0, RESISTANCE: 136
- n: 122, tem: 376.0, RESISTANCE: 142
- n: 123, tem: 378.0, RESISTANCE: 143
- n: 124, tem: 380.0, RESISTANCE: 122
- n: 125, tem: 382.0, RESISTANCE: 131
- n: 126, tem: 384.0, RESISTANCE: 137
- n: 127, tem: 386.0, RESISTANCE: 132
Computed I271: 0.110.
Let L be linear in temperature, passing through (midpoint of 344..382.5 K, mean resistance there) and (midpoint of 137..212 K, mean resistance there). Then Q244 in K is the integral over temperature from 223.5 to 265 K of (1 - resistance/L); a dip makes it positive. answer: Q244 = 5.9 K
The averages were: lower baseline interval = 154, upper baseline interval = 135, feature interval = 126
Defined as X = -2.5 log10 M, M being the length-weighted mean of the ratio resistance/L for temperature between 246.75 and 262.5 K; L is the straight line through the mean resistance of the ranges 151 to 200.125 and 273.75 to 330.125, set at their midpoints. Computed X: 0.183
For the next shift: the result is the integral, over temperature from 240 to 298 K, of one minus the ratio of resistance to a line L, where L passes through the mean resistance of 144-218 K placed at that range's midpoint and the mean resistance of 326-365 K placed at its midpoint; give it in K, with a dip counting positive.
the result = 5.80 K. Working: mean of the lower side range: 151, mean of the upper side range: 135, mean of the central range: 128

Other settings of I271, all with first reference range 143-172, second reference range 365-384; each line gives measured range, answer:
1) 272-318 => 0.067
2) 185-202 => 0.098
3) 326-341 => 0.020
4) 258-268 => 0.255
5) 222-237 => 0.142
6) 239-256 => 0.206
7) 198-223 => 0.095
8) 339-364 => 0.047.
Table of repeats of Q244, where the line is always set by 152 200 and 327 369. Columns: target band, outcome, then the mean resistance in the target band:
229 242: 1.7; 127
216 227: 0.6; 140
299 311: 0.1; 138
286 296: 0.2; 138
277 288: 0.6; 134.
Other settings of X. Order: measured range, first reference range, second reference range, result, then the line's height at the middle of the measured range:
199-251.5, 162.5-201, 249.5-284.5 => 0.02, 137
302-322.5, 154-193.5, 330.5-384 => -0.01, 140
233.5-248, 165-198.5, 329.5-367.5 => 0.16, 144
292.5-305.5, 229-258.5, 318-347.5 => -0.01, 133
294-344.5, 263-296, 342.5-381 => -0.04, 133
